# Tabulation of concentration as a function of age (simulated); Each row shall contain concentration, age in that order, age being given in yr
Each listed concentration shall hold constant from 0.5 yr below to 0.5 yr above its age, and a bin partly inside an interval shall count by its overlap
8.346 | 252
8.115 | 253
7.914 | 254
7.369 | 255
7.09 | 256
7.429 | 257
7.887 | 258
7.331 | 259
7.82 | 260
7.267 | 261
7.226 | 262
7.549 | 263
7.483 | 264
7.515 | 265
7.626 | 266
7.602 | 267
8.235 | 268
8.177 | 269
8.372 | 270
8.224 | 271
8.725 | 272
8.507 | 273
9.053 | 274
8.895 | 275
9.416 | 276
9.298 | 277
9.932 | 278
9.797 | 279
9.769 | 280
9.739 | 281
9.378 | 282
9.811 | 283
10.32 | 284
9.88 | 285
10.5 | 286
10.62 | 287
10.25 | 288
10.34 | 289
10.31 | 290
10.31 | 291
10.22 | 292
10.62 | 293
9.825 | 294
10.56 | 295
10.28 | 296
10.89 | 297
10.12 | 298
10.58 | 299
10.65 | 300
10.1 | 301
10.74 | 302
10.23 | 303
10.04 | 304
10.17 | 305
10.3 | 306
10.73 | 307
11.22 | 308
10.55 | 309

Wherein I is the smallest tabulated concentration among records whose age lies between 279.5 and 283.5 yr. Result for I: 9.378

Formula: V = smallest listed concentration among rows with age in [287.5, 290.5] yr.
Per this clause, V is 10.25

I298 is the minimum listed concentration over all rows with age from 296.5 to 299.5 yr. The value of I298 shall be 10.12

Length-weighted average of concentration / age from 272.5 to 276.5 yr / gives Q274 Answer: 8.97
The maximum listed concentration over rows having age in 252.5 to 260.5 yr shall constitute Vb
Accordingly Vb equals 8.115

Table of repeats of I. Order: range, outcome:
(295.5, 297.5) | 10.28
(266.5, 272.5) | 7.602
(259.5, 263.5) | 7.226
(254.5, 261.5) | 7.09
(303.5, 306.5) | 10.04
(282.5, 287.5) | 9.811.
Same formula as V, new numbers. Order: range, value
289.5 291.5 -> 10.31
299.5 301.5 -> 10.1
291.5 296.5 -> 9.825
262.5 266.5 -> 7.483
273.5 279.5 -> 8.895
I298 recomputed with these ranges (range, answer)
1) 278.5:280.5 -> 9.769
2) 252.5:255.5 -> 7.369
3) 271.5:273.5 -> 8.507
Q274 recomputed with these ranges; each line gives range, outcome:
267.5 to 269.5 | 8.21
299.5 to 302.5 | 10.5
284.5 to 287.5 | 10.3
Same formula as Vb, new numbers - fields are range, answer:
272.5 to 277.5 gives 9.416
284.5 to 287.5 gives 10.62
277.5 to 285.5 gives 10.32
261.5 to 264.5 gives 7.549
